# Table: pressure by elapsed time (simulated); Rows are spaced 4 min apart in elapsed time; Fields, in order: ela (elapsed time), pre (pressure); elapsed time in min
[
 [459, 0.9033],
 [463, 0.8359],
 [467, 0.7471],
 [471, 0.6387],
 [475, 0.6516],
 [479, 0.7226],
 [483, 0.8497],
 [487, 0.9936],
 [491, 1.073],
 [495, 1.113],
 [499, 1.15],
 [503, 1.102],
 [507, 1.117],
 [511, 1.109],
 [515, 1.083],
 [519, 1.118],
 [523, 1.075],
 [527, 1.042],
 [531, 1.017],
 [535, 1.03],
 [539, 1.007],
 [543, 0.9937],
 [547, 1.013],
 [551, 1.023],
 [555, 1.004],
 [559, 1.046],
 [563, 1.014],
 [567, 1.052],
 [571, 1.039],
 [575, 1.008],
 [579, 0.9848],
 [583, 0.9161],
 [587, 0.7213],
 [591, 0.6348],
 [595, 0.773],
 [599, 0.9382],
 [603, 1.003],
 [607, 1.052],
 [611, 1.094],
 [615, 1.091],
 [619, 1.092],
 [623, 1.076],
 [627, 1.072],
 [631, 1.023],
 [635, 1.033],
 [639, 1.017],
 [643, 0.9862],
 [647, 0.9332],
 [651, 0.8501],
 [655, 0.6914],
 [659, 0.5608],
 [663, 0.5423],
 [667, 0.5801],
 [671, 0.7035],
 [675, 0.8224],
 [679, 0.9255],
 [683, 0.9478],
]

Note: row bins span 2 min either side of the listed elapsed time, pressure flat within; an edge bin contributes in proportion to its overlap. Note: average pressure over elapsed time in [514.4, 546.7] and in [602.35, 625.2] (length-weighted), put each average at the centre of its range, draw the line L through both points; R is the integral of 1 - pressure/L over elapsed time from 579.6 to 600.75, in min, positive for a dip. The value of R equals 5.1 min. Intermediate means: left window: 1.04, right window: 1.07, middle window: 0.807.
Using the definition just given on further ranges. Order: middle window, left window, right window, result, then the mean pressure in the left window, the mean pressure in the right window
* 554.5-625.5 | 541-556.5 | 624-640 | 3.4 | 1.01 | 1.04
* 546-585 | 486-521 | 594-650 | 1.7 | 1.1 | 1.01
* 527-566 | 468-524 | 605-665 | -2.1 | 0.98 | 0.941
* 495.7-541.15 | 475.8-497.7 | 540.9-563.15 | -4.7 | 0.94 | 1.02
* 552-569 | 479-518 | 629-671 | -1.3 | 1.05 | 0.816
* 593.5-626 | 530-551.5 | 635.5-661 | -4.0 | 1.01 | 0.851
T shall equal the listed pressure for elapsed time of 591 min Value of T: 0.6348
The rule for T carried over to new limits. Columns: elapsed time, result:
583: 0.9161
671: 0.7035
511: 1.109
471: 0.6387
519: 1.118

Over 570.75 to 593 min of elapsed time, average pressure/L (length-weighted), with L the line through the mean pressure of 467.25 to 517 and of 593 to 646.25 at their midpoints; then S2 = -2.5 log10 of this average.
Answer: 0.15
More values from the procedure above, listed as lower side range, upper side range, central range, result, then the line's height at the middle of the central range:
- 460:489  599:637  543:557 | -0.10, 0.924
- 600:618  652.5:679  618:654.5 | -0.14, 0.872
